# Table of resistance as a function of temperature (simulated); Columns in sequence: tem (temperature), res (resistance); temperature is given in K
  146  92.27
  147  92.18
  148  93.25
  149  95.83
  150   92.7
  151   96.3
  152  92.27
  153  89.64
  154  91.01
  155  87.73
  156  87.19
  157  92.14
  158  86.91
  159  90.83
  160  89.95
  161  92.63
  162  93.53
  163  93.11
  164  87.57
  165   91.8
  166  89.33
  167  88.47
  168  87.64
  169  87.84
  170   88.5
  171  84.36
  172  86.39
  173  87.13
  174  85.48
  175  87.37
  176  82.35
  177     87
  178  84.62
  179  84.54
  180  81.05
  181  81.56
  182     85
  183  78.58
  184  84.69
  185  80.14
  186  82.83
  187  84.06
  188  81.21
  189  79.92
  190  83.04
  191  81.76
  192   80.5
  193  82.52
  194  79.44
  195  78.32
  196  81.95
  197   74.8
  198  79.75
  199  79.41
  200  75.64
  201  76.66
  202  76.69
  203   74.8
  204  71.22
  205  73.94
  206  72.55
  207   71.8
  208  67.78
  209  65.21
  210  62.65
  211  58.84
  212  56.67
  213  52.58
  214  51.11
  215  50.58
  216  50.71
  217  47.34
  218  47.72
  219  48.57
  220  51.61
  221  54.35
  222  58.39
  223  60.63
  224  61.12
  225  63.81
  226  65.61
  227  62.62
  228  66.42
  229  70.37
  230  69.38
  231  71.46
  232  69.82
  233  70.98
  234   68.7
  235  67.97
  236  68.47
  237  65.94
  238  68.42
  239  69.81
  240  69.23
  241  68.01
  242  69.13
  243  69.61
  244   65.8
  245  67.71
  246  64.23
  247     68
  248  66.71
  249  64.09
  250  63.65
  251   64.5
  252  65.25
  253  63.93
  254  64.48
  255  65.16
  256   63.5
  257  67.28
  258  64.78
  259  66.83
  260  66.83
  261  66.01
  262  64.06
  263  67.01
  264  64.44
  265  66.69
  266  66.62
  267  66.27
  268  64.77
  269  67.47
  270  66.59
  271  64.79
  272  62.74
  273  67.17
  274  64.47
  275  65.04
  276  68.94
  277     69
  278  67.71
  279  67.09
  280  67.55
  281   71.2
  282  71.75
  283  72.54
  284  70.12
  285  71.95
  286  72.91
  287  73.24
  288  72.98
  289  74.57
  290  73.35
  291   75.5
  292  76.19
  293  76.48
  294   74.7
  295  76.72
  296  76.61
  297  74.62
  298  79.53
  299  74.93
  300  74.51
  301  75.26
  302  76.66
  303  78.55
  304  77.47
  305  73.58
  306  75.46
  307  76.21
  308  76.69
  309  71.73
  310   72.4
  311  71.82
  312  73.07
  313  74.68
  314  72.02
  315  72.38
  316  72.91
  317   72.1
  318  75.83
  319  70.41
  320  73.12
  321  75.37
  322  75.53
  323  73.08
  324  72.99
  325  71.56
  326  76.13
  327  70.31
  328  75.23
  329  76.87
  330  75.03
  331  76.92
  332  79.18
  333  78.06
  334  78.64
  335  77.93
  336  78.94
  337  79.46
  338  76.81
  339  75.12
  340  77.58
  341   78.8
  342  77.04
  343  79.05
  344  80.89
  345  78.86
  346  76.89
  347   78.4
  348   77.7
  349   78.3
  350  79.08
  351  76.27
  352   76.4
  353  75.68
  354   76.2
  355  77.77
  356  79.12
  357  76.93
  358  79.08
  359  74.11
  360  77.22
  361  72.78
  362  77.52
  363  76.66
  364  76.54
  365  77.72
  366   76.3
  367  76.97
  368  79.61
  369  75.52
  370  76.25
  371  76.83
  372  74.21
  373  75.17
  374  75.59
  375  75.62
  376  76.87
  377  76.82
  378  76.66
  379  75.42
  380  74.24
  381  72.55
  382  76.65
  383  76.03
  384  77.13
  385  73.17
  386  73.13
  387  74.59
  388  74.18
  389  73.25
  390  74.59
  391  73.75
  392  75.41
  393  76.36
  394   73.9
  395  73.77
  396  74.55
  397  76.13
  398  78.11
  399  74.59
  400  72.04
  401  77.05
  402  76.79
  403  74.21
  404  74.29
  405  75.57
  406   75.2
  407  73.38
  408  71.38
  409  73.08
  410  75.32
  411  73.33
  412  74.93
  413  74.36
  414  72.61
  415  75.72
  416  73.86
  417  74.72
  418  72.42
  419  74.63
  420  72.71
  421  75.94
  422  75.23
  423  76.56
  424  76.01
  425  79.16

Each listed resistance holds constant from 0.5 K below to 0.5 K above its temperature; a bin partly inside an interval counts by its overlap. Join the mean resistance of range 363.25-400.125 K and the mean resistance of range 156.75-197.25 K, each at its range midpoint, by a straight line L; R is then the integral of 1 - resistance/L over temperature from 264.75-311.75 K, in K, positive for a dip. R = 4.74 K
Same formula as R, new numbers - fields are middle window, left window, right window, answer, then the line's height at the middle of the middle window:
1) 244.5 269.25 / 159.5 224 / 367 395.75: 3.3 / 75.6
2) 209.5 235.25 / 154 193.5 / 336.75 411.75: 7.3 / 83.6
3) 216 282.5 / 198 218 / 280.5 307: 4.3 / 69.7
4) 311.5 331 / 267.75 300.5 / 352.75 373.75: 0.0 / 73.7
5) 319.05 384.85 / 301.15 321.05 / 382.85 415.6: -1.9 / 74.3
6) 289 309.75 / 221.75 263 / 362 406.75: -1.7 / 70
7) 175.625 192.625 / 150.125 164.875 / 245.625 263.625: 0.3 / 83.9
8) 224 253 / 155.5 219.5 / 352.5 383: 3.9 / 77.5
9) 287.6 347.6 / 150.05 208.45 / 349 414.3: 2.0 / 78.1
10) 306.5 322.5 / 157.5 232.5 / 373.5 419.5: 0.3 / 74.9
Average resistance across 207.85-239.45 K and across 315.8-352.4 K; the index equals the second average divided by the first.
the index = 1.24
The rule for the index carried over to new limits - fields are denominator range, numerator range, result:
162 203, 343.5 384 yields 0.92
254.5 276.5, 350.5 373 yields 1.16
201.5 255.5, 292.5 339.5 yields 1.17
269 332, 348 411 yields 1.04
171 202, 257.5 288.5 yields 0.83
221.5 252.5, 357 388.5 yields 1.14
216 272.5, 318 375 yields 1.18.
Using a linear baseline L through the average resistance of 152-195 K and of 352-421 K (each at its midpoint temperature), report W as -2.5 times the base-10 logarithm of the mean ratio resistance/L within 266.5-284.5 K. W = 0.20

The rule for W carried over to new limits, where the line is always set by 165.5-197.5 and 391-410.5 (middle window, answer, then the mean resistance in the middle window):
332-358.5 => -0.01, 77.9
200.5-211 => 0.17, 70.7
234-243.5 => 0.18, 68.5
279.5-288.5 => 0.11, 71.6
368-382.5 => 0.00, 75.7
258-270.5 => 0.21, 66.1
